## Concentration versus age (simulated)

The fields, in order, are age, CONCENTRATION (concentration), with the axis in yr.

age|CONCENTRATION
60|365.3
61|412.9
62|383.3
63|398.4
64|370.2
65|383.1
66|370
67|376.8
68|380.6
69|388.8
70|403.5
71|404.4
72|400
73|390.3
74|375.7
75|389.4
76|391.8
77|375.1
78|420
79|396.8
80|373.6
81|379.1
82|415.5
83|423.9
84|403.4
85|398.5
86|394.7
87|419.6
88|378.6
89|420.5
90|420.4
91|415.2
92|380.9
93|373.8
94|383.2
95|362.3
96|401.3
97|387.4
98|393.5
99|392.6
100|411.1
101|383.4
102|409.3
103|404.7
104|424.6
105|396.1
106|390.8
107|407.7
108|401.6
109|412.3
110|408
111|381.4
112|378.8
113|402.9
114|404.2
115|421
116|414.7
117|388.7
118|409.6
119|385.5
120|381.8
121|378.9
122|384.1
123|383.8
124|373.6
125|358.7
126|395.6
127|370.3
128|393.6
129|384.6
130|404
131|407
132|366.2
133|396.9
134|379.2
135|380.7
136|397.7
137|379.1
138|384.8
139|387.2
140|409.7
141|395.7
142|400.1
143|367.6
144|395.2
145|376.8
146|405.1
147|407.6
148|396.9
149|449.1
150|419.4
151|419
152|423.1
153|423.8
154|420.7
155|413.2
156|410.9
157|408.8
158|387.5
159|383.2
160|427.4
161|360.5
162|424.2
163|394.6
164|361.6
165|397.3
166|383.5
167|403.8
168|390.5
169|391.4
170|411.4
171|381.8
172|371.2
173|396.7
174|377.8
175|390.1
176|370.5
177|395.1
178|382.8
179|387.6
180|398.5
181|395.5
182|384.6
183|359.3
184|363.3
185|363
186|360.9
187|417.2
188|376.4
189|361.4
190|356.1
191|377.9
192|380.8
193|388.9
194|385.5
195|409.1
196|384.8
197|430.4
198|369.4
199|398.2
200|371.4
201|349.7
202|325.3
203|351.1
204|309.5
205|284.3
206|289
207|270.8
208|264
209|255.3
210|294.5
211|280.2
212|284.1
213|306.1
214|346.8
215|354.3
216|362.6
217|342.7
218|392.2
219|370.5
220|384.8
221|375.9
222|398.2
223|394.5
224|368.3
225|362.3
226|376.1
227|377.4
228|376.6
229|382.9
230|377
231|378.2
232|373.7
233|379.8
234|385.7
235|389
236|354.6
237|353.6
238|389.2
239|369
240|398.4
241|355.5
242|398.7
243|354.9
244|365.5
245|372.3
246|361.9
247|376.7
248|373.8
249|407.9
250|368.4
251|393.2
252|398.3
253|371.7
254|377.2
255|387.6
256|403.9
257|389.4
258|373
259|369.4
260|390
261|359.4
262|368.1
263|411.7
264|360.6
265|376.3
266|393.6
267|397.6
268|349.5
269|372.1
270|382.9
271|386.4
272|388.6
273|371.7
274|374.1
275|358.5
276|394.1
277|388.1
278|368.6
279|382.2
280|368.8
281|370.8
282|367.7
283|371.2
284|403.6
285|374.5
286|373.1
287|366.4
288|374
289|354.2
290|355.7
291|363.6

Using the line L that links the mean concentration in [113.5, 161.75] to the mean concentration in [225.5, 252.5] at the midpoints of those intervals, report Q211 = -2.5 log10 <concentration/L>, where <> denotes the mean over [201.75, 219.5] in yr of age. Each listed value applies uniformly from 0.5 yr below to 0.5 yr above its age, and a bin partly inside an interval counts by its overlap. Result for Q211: 0.21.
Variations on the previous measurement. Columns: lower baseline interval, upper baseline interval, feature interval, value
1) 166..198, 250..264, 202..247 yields 0.09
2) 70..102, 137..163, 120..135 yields 0.05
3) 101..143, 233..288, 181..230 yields 0.08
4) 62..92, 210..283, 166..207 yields 0.02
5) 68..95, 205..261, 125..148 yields -0.02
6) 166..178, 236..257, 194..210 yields 0.14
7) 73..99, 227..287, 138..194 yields -0.01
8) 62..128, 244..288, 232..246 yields 0.02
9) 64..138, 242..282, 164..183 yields 0.00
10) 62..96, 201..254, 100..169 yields -0.05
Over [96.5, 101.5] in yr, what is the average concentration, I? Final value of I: 394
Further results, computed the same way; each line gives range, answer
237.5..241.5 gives 378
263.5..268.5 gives 376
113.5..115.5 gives 413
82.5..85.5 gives 409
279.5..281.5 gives 370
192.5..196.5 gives 392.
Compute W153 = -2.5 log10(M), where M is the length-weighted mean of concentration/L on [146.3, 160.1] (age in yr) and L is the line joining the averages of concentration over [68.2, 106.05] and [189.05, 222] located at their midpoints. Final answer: -0.12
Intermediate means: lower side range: 397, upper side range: 346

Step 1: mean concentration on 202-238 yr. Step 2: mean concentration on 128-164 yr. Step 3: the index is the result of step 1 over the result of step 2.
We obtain 0.9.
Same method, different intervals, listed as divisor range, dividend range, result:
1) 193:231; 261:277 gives 1.08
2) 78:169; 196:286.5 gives 0.92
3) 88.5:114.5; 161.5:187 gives 0.97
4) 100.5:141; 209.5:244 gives 0.93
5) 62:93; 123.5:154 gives 1.00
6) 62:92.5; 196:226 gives 0.87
